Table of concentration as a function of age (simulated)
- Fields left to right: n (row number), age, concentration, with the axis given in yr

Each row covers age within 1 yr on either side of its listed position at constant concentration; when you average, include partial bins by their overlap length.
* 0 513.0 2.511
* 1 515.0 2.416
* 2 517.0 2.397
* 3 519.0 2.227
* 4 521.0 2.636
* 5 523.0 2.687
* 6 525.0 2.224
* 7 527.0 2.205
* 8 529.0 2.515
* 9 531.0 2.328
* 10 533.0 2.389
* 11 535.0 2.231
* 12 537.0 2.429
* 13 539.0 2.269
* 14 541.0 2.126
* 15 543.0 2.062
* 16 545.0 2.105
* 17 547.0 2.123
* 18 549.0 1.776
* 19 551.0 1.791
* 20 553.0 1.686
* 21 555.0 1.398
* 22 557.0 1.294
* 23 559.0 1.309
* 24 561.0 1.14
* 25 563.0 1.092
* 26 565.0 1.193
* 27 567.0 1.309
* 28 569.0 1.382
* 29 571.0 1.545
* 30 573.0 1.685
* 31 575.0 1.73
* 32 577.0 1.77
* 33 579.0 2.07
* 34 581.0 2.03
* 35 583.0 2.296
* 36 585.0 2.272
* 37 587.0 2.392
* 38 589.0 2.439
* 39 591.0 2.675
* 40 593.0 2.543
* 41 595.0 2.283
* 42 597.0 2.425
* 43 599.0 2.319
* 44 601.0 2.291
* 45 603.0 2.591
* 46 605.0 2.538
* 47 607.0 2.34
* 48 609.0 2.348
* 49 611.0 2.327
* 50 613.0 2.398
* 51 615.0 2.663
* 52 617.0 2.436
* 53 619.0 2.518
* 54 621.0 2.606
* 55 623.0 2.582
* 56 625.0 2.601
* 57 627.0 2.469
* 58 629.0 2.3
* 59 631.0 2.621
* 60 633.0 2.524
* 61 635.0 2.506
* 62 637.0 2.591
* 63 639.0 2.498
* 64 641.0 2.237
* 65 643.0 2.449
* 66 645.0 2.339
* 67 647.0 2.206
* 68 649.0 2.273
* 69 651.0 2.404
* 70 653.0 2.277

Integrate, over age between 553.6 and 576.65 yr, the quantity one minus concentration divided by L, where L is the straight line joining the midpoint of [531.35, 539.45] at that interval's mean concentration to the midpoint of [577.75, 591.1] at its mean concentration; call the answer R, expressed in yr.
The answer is 9.1 yr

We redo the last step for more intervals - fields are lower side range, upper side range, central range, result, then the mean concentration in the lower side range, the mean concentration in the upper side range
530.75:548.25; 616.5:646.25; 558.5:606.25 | 7.5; 2.22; 2.48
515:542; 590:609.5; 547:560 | 4.4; 2.36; 2.44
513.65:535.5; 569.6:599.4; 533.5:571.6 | 9.7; 2.39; 2.15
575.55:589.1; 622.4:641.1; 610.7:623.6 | -0.6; 2.15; 2.5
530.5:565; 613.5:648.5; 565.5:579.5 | 2.9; 1.83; 2.48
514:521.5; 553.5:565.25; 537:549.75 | -3.1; 2.4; 1.26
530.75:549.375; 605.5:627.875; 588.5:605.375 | -0.3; 2.19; 2.48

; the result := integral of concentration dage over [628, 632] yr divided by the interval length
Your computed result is 2.46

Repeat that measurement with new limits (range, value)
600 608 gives 2.44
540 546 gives 2.1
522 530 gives 2.41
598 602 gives 2.3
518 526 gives 2.44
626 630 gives 2.38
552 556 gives 1.54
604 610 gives 2.41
